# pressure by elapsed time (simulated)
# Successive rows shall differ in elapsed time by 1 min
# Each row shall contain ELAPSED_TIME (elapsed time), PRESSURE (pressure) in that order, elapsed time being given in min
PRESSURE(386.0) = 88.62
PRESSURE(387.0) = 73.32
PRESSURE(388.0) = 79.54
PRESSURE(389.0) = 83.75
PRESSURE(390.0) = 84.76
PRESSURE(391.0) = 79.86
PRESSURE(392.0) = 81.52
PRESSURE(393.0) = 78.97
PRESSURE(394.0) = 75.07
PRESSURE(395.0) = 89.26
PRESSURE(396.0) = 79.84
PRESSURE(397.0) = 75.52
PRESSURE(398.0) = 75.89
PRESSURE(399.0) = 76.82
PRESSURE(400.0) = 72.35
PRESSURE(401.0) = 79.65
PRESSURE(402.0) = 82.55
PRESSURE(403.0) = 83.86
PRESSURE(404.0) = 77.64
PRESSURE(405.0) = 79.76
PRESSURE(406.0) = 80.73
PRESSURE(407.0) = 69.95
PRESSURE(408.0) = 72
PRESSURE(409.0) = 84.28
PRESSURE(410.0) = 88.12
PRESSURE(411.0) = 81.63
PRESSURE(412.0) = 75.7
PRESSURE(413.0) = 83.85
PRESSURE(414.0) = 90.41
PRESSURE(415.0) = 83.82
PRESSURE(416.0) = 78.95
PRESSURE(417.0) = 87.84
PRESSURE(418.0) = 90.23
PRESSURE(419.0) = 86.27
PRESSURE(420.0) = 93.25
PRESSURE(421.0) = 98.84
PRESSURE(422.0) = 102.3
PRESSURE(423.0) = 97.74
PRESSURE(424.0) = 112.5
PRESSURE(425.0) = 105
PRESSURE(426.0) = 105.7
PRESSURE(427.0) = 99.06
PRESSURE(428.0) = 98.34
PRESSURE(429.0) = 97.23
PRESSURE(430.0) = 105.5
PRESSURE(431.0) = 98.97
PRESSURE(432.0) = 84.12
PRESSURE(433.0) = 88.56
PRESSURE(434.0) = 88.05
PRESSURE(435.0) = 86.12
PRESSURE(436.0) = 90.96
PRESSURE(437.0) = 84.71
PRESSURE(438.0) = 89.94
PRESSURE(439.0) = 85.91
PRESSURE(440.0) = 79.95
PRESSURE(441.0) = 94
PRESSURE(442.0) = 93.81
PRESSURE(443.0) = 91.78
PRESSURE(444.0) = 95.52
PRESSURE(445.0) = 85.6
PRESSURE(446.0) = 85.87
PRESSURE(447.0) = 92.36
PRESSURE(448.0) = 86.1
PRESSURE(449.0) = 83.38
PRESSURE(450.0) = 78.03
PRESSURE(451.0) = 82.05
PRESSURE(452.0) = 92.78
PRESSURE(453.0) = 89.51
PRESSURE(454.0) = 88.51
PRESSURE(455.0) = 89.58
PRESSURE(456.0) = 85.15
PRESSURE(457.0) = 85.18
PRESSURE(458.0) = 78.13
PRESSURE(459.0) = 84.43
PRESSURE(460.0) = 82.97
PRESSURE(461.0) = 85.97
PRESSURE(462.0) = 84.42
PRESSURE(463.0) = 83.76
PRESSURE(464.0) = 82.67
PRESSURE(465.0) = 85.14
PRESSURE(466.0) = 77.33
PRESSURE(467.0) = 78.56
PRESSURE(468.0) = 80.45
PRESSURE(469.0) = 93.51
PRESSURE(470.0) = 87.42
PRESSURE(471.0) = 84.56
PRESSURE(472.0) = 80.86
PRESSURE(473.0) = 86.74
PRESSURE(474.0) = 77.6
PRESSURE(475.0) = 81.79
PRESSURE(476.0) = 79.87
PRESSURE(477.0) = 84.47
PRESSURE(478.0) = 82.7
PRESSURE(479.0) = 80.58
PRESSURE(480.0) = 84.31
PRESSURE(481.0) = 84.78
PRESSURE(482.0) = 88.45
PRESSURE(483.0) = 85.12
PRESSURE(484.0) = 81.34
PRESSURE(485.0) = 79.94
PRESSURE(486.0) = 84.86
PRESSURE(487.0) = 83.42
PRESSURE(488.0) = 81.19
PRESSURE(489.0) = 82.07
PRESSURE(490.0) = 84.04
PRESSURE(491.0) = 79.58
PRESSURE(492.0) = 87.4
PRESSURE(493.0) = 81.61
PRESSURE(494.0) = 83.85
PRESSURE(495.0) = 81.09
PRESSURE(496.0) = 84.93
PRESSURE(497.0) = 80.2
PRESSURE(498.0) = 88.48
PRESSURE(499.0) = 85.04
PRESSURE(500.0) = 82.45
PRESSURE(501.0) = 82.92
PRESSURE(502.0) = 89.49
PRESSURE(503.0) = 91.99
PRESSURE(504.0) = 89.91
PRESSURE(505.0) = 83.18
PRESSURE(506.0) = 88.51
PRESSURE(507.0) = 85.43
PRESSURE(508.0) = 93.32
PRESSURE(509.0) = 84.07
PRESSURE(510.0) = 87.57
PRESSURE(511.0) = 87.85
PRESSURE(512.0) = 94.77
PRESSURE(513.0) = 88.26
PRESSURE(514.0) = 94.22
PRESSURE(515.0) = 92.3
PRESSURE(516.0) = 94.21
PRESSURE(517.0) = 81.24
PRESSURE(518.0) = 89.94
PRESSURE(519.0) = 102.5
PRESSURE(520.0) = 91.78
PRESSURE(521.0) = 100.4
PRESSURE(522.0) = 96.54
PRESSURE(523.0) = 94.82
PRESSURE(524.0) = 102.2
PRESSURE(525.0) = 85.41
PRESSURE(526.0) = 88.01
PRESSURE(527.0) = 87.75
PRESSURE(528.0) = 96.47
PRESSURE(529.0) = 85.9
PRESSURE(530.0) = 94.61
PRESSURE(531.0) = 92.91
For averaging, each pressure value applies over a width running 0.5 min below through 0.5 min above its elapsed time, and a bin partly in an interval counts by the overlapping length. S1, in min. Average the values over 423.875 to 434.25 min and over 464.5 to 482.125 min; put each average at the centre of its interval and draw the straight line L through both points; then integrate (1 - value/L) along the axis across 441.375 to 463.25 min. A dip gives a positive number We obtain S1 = 0.9 min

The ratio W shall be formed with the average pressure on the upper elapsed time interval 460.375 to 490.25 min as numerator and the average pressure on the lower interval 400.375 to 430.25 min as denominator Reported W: 0.94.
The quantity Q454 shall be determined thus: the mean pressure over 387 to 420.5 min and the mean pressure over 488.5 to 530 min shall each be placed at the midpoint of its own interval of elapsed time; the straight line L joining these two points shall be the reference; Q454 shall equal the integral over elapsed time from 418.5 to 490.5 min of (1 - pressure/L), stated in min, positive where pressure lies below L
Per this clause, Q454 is -2.7 min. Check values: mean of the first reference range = 81.2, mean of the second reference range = 88.7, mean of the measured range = 87.8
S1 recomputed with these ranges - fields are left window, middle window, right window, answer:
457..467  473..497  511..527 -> 1.1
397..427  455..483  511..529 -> 1.9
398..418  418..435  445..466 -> -3.0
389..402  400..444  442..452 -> -2.8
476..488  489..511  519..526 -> 0.8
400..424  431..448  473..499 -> -0.9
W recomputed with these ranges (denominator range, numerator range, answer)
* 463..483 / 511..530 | 1.11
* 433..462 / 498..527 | 1.04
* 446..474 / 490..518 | 1.03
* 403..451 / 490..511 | 0.96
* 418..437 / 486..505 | 0.88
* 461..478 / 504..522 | 1.09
